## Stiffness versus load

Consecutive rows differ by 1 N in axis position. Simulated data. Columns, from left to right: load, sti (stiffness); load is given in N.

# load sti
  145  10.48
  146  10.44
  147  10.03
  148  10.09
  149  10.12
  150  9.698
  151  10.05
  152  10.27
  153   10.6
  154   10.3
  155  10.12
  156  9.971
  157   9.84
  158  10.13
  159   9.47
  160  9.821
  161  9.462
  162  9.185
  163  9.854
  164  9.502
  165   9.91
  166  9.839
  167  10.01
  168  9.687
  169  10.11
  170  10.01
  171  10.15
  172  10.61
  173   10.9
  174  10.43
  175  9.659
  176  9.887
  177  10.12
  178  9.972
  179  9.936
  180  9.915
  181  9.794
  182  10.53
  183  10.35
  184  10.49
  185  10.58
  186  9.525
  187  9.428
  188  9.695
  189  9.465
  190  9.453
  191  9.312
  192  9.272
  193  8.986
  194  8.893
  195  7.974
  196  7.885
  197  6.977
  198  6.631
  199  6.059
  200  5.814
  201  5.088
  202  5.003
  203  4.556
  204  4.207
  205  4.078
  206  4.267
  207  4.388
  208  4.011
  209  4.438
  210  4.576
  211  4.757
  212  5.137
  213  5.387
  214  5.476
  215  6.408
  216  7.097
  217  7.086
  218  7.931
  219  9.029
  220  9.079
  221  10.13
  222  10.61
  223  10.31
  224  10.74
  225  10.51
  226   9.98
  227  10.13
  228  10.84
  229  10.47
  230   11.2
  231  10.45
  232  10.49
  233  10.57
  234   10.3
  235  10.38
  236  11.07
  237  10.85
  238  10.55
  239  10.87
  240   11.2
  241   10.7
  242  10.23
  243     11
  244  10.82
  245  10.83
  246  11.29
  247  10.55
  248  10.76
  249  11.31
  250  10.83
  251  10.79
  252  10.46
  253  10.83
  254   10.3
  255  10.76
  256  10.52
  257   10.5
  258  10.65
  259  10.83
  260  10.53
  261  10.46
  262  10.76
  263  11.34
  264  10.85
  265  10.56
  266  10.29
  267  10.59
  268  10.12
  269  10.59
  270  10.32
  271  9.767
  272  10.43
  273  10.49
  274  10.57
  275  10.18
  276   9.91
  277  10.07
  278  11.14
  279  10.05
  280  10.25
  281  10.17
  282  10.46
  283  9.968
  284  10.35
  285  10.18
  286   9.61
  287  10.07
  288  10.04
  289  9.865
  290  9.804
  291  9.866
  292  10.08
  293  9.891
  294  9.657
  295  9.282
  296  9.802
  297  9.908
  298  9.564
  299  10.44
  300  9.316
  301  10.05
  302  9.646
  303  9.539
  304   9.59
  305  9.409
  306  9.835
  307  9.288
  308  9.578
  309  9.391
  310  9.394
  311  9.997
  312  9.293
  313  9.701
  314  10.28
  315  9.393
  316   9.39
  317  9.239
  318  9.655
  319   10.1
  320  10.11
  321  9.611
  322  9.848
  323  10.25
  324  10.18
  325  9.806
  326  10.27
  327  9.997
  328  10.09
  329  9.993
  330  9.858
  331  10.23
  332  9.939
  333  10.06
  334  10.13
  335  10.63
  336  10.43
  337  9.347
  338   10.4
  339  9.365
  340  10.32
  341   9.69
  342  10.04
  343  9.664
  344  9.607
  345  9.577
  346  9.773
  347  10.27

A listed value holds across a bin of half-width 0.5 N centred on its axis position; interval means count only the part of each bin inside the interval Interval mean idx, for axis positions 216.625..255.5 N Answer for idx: 10.4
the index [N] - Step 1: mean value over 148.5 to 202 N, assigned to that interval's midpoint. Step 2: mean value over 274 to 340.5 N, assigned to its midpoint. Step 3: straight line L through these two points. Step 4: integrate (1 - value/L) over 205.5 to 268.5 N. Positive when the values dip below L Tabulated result 0.9 N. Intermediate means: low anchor 9.43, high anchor 9.91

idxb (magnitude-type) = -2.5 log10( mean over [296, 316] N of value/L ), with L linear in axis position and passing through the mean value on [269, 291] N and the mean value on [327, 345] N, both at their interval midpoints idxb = 0.05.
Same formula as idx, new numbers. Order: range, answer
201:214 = 4.62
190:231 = 7.43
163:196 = 9.8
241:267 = 10.7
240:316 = 10.2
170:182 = 10.1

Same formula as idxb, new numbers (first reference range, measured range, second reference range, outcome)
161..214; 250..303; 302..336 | -0.11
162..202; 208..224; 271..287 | 0.32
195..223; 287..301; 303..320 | -0.09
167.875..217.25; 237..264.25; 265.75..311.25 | -0.18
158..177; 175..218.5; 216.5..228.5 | 0.29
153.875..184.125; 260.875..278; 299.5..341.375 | -0.06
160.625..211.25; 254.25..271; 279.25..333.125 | -0.14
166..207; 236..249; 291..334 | -0.19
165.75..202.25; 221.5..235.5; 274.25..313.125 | -0.11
